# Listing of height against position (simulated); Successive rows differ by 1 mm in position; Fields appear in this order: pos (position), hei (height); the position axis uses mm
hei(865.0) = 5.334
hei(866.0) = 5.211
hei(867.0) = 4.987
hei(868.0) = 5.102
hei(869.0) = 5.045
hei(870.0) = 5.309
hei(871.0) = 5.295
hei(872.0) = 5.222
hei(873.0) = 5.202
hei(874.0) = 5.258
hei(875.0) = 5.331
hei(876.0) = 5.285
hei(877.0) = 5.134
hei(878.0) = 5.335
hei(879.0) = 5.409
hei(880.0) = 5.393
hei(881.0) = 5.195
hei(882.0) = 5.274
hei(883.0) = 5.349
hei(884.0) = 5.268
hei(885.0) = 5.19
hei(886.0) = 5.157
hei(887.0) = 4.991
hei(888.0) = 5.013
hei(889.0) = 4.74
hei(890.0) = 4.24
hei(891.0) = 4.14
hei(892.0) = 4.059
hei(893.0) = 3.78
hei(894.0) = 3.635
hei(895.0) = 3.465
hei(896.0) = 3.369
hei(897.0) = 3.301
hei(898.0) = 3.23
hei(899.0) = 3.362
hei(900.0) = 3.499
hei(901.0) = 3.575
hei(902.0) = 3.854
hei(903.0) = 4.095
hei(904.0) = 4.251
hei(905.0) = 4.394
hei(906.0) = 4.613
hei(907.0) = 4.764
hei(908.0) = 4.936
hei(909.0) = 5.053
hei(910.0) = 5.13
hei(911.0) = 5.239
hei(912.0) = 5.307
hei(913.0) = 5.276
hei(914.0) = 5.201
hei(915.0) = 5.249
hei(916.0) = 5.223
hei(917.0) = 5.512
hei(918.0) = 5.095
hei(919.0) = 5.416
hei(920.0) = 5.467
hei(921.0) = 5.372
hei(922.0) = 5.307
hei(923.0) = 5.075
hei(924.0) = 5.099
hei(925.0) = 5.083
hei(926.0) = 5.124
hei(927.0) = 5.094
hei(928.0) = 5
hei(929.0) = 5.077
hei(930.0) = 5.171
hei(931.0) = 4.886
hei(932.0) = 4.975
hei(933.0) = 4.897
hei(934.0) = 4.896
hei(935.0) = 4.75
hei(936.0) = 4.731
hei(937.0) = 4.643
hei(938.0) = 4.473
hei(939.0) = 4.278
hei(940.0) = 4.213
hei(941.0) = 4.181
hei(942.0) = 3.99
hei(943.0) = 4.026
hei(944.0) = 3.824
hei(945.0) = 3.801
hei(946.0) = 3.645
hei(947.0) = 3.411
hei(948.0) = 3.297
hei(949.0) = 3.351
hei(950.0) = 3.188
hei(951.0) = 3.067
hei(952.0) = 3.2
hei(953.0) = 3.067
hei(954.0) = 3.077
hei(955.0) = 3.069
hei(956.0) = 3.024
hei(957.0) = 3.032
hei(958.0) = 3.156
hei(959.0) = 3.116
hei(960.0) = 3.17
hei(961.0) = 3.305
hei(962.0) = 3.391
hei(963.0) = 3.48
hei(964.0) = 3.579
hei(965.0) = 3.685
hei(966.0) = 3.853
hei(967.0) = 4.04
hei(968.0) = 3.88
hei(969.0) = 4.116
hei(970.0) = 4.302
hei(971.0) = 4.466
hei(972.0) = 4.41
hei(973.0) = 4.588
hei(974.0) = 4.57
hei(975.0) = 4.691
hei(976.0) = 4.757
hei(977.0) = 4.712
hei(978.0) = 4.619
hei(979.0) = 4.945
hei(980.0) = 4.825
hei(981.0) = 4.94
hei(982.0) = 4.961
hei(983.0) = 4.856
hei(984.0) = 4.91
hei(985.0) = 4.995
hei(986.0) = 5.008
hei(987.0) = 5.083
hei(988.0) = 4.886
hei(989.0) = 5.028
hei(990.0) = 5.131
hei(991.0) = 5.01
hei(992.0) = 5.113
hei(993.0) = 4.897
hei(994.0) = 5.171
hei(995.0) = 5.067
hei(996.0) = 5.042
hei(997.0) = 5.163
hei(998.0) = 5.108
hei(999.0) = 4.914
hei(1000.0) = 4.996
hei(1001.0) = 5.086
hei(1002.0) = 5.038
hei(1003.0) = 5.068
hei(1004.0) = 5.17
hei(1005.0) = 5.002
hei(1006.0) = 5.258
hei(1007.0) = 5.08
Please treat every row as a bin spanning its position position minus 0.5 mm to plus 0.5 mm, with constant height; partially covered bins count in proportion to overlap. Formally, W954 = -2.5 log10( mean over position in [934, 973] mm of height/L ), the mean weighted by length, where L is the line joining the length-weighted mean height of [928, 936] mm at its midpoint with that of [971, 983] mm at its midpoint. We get 0.28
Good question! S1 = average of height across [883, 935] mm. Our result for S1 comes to 4.7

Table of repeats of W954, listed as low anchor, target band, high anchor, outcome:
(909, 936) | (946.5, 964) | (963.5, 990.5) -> 0.44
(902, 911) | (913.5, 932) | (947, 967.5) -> -0.23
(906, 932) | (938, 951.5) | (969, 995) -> 0.32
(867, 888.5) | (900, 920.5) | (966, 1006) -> 0.05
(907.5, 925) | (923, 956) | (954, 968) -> 0.03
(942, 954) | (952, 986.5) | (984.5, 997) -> 0.05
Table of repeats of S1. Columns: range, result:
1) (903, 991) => 4.44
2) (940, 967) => 3.45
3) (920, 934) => 5.1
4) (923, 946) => 4.63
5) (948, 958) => 3.13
